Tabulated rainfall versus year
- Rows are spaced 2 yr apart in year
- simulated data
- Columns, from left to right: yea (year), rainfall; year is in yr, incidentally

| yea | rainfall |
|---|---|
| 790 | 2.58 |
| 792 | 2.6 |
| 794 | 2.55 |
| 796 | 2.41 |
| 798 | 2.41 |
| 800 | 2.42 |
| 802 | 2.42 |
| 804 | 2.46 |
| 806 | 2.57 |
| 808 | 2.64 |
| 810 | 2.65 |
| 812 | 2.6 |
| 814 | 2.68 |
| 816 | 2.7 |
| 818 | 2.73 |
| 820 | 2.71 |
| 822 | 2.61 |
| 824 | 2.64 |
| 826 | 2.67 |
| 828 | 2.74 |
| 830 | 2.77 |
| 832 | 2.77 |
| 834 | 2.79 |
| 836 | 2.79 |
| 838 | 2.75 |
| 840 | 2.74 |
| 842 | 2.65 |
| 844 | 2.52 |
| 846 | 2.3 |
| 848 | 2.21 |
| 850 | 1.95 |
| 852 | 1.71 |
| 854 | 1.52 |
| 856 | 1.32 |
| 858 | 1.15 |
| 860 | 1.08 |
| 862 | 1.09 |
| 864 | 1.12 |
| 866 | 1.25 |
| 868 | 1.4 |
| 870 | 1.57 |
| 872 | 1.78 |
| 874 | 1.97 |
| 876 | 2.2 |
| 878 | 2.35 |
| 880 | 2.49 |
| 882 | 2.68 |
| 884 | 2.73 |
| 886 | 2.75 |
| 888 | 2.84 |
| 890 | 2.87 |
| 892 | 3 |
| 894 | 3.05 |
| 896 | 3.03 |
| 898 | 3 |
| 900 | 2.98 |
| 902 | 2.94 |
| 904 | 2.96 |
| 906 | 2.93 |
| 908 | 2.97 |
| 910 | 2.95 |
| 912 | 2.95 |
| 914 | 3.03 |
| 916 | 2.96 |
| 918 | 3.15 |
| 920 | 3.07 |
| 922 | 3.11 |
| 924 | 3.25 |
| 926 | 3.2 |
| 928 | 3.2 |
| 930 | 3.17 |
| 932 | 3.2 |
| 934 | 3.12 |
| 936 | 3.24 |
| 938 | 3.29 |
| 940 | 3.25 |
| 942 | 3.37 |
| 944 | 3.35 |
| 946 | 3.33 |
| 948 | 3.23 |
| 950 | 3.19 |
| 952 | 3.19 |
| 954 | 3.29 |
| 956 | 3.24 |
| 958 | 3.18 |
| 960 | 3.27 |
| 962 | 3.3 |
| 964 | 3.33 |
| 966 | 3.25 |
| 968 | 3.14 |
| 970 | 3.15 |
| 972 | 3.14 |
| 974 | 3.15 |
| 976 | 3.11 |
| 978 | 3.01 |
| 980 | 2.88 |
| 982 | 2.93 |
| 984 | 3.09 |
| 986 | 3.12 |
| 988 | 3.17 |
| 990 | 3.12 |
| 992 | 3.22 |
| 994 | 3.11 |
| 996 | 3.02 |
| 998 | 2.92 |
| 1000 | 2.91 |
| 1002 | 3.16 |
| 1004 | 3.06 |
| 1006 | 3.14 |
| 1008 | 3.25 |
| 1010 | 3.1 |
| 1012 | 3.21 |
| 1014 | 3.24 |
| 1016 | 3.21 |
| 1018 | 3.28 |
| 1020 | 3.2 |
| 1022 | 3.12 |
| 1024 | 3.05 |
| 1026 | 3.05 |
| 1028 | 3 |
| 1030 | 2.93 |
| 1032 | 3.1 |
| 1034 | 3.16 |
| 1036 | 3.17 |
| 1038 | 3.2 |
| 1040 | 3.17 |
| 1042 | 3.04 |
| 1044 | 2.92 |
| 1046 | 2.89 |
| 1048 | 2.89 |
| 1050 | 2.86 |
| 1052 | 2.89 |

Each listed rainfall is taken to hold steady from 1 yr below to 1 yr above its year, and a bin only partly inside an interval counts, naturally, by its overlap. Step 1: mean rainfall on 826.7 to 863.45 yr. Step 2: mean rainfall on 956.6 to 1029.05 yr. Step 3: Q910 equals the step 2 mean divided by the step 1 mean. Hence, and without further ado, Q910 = 1.46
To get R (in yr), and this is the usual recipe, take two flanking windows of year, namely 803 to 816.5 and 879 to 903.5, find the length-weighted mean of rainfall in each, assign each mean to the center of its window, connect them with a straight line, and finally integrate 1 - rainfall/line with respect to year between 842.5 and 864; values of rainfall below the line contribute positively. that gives 8.3 yr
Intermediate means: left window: 2.61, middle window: 1.68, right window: 2.87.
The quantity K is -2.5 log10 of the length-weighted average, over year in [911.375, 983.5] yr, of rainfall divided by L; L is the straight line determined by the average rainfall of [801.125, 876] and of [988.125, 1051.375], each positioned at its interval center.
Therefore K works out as -0.16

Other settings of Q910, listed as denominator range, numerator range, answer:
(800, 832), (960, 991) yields 1.19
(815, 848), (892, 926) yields 1.13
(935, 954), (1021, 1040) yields 0.94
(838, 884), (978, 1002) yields 1.60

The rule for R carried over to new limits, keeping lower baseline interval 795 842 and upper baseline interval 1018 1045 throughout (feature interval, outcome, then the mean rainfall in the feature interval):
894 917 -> -1.2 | 2.98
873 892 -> 1.4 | 2.57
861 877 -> 7.0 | 1.55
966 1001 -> -1.0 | 3.08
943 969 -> -2.9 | 3.25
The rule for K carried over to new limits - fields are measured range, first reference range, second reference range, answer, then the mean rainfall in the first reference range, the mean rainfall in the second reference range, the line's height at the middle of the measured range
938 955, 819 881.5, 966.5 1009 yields -0.17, 2.12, 3.09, 2.8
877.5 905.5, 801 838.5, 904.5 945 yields 0.05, 2.67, 3.14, 2.99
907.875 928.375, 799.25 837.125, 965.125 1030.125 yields -0.06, 2.65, 3.11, 2.91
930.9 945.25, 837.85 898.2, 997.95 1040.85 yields -0.25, 2.14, 3.12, 2.6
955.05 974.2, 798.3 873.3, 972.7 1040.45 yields -0.12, 2.23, 3.1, 2.89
